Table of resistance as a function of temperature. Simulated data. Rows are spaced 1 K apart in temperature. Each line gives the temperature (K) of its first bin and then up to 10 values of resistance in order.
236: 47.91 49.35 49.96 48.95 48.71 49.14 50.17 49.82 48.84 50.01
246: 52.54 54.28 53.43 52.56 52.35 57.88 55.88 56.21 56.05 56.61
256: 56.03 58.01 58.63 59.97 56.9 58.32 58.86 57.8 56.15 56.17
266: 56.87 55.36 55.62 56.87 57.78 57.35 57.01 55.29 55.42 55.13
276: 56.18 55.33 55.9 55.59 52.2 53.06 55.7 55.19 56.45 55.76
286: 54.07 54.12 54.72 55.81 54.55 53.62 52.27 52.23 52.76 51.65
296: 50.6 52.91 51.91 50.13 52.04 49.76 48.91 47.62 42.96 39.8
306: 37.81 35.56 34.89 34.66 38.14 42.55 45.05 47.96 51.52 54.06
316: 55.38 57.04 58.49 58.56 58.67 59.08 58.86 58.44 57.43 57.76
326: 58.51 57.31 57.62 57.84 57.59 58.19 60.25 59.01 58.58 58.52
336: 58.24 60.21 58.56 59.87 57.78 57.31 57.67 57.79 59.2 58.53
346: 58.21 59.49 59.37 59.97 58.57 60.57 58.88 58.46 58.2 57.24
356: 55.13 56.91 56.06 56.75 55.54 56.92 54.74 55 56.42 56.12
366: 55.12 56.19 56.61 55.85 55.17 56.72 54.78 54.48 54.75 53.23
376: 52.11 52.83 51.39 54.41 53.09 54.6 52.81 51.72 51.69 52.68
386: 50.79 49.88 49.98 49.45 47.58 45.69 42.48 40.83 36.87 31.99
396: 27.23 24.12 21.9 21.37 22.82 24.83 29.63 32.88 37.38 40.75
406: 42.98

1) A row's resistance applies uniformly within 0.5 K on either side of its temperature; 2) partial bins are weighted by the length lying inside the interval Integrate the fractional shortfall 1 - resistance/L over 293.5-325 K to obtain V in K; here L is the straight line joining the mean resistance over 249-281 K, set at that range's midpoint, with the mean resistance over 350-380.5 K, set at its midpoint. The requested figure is 3.6 K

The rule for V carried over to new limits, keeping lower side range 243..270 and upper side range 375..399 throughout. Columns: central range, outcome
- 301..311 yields 2.1 K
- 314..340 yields -4.2 K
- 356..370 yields -2.6 K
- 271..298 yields -0.5 K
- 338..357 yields -4.0 K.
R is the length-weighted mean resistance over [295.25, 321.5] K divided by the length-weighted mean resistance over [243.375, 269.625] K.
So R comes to 0.87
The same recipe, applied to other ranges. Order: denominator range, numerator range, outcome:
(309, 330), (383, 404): 0.70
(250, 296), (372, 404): 0.78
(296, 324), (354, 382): 1.12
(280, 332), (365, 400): 0.91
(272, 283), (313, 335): 1.04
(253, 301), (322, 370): 1.05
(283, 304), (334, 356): 1.12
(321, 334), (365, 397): 0.85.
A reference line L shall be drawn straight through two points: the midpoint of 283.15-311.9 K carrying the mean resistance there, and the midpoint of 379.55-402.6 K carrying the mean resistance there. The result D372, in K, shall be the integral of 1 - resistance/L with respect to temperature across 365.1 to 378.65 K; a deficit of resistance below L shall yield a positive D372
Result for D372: -4.0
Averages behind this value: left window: 48.5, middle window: 54.6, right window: 40.5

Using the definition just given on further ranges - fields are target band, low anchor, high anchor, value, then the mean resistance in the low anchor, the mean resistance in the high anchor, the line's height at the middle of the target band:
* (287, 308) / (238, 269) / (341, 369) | 2.49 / 54.6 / 57.4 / 55.8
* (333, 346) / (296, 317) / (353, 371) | -1.61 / 46.1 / 56.2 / 52.1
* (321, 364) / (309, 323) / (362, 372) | -3.13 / 52.3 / 55.8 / 54.1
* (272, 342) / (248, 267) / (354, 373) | 3.69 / 56.6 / 56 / 56.3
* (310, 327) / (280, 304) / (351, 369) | -0.10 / 52.6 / 56.6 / 54.2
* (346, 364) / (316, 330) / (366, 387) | -0.66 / 58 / 53.7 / 55.5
